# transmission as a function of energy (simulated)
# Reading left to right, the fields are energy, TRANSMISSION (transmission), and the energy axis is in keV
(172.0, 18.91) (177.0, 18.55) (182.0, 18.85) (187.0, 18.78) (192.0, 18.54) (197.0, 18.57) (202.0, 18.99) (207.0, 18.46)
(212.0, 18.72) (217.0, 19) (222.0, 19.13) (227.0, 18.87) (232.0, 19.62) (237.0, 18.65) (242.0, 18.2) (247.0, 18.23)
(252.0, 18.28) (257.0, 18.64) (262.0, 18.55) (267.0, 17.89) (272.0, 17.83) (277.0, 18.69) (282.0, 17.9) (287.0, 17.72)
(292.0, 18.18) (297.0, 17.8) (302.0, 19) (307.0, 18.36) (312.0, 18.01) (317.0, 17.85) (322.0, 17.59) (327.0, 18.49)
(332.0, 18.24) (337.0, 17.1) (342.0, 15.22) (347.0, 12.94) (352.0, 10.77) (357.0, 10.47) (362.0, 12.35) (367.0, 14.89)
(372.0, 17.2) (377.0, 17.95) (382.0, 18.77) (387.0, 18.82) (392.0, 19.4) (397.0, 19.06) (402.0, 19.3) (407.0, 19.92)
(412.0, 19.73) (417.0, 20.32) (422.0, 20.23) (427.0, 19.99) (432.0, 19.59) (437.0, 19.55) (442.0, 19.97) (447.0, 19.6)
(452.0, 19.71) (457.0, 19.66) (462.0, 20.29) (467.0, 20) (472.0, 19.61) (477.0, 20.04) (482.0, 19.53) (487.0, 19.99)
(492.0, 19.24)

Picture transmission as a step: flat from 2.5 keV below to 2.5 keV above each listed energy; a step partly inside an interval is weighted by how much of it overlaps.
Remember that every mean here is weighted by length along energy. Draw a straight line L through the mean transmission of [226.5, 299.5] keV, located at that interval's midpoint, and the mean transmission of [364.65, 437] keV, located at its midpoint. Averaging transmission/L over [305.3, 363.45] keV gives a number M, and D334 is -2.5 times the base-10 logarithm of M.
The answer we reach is 0.191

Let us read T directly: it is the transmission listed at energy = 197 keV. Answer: 18.57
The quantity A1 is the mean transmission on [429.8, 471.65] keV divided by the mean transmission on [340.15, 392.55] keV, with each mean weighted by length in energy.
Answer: 1.3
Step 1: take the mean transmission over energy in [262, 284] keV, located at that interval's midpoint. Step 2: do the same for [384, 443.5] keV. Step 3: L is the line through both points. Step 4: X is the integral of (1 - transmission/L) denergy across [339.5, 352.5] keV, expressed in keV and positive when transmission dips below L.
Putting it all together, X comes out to 3.8 keV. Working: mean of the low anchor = 18.1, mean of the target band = 13.3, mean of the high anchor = 19.6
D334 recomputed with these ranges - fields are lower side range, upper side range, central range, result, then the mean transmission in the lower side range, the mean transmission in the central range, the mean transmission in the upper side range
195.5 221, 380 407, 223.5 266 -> 0.01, 18.8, 18.6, 19.2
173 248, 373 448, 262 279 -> 0.05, 18.8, 18.2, 19.4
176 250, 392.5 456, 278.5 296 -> 0.07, 18.7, 18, 19.7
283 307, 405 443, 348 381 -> 0.33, 18.2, 14.1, 19.9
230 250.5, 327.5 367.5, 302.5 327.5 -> -0.17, 18.6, 18.1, 14.2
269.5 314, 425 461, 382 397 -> 0.01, 18.2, 19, 19.7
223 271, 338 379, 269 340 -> -0.12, 18.5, 18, 14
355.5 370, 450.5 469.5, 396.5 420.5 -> -0.22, 12.9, 19.7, 19.9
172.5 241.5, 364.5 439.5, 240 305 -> 0.04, 18.8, 18.2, 19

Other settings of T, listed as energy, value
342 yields 15.22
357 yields 10.47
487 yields 19.99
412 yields 19.73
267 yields 17.89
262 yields 18.55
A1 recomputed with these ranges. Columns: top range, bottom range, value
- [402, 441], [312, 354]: 1.23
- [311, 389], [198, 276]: 0.86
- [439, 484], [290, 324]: 1.09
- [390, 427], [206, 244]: 1.05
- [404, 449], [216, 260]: 1.06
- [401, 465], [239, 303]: 1.09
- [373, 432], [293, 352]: 1.13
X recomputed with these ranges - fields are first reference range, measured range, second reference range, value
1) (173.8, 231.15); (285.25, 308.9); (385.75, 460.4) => 1.2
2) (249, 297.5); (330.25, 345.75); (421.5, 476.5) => 1.9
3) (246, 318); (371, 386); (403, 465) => 0.9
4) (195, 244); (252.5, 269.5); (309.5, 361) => -0.7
